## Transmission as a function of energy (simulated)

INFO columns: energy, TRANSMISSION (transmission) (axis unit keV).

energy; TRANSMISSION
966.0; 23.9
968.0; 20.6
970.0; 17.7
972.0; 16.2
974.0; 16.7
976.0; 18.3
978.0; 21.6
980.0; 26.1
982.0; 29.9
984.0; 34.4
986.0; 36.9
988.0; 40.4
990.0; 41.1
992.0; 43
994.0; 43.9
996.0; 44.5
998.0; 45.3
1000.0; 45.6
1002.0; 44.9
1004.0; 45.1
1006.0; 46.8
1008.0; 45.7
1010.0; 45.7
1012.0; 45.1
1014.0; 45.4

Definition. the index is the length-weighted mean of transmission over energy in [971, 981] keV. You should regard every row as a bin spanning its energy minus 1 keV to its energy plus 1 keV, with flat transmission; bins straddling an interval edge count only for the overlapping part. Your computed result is 19.8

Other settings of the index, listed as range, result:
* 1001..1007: 45.6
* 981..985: 32.1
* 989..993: 42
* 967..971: 19.1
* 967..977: 17.9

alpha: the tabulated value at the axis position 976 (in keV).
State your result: 18.3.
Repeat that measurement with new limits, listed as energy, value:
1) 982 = 29.9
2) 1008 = 45.7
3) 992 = 43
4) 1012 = 45.1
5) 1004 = 45.1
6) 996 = 44.5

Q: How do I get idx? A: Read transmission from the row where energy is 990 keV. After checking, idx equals 41.1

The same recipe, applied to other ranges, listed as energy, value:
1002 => 44.9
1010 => 45.7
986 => 36.9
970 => 17.7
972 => 16.2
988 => 40.4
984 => 34.4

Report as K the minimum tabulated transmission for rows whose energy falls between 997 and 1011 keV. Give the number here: 44.9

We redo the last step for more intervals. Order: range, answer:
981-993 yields 29.9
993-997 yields 43.9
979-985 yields 26.1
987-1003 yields 40.4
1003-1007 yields 45.1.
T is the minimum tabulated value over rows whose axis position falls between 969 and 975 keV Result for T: 16.2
